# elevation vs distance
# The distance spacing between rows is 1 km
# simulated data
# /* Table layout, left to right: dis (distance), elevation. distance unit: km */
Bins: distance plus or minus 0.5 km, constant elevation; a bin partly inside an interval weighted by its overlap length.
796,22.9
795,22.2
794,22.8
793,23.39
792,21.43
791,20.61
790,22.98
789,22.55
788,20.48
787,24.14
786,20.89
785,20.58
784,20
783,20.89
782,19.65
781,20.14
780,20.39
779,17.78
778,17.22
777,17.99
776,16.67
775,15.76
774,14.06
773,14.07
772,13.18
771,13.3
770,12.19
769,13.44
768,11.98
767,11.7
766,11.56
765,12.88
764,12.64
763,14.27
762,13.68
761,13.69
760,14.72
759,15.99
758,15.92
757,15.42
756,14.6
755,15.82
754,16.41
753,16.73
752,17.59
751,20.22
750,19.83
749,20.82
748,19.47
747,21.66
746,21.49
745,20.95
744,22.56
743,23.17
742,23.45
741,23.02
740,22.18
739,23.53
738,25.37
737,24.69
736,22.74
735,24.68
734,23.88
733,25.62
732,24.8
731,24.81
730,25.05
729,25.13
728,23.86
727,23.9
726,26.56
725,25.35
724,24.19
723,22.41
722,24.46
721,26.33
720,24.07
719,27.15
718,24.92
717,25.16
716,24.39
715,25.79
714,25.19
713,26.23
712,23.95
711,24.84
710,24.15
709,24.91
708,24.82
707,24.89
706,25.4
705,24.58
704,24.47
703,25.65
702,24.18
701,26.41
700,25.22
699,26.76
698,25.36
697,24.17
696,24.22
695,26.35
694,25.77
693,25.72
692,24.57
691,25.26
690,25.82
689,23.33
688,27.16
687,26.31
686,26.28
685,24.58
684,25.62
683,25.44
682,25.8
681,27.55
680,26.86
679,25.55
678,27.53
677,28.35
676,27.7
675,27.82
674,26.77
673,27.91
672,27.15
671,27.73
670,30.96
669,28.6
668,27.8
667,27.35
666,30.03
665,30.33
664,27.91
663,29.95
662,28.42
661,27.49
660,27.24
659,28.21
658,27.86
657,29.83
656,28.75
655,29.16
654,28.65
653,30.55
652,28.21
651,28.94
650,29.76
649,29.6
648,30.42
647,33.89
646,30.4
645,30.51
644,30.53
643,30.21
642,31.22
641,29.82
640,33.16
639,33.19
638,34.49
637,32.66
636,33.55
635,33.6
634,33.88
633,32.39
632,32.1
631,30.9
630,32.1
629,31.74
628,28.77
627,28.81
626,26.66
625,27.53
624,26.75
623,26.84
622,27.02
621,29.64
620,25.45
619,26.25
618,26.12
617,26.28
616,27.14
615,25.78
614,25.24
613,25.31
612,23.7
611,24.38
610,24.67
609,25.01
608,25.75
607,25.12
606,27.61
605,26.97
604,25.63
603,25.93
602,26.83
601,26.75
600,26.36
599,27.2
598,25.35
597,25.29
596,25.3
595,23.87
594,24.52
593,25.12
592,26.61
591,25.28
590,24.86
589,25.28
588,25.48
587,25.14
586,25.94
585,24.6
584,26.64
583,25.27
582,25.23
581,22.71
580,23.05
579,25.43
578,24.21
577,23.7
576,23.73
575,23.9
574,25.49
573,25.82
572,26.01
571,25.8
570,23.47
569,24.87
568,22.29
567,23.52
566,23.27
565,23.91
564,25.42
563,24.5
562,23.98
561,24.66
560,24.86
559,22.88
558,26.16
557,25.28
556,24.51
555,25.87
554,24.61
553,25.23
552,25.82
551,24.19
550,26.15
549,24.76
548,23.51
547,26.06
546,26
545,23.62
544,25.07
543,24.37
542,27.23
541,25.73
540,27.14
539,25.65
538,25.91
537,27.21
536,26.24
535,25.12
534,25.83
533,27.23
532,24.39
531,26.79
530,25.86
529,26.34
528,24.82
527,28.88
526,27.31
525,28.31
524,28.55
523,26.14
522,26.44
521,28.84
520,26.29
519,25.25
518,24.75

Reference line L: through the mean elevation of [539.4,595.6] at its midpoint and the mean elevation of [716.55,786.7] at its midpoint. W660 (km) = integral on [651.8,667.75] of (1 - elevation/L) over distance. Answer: -4.6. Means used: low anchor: 24.9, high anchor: 19.7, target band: 28.7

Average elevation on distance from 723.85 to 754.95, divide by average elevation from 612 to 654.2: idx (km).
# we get 0.76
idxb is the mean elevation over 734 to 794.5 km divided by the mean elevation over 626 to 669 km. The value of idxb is 0.61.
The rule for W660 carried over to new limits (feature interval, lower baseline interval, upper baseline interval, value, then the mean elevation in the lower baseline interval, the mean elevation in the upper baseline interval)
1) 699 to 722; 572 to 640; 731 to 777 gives -4.9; 26.9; 18.1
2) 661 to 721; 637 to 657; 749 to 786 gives -2.4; 30.6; 16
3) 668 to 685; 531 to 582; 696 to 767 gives -3.2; 24.9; 22.1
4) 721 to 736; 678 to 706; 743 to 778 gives -3.0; 25.6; 16.1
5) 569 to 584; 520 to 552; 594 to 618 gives 0.7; 26.1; 25.7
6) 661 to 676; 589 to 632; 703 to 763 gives -2.4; 26.5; 22.4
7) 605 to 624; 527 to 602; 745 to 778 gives -2.7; 25.2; 15.7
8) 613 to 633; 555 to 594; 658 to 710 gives -1.9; 24.7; 26.5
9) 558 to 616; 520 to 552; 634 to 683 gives 5.2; 26.1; 29.4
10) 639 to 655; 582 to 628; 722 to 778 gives -4.3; 26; 19.2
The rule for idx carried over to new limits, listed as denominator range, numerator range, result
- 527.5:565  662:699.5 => 1.06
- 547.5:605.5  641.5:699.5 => 1.11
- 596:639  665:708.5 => 0.94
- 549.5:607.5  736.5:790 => 0.72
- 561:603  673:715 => 1.03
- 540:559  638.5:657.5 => 1.20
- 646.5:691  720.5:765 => 0.75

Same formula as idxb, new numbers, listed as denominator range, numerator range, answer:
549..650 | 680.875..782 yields 0.81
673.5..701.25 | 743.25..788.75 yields 0.66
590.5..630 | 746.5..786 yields 0.62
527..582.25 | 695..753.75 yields 0.95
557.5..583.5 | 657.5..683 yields 1.14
